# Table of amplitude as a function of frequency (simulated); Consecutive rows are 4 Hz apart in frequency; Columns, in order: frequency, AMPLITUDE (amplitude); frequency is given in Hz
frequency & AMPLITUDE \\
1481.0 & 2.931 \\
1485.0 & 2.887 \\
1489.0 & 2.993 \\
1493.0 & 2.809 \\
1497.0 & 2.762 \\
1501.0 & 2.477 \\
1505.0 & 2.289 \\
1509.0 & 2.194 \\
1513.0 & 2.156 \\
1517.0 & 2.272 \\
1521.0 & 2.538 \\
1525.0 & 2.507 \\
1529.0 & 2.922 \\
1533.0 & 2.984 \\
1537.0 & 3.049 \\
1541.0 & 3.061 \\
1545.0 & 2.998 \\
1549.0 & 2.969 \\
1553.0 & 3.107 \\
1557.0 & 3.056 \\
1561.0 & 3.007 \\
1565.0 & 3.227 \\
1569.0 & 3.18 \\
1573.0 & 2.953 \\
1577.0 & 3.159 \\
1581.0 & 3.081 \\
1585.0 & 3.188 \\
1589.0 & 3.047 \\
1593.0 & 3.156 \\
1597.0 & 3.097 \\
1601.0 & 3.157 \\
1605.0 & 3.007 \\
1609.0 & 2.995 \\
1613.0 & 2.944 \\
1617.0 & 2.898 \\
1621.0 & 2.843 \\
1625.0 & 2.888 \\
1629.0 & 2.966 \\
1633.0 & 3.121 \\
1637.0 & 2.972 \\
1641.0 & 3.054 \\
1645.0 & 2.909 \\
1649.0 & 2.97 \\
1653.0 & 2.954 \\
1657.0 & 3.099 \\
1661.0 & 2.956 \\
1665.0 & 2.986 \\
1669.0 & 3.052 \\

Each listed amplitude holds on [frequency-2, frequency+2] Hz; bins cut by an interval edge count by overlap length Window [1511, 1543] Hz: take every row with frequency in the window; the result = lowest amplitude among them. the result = 2.156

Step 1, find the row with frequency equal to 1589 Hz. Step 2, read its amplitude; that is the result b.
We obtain 3.047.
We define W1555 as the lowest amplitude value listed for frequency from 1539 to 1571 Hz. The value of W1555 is 2.969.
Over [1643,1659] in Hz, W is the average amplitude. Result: 2.98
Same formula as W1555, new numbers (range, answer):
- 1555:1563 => 3.007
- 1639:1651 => 2.909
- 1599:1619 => 2.898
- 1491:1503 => 2.477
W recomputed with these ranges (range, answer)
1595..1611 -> 3.06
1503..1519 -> 2.23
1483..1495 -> 2.9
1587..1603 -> 3.11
